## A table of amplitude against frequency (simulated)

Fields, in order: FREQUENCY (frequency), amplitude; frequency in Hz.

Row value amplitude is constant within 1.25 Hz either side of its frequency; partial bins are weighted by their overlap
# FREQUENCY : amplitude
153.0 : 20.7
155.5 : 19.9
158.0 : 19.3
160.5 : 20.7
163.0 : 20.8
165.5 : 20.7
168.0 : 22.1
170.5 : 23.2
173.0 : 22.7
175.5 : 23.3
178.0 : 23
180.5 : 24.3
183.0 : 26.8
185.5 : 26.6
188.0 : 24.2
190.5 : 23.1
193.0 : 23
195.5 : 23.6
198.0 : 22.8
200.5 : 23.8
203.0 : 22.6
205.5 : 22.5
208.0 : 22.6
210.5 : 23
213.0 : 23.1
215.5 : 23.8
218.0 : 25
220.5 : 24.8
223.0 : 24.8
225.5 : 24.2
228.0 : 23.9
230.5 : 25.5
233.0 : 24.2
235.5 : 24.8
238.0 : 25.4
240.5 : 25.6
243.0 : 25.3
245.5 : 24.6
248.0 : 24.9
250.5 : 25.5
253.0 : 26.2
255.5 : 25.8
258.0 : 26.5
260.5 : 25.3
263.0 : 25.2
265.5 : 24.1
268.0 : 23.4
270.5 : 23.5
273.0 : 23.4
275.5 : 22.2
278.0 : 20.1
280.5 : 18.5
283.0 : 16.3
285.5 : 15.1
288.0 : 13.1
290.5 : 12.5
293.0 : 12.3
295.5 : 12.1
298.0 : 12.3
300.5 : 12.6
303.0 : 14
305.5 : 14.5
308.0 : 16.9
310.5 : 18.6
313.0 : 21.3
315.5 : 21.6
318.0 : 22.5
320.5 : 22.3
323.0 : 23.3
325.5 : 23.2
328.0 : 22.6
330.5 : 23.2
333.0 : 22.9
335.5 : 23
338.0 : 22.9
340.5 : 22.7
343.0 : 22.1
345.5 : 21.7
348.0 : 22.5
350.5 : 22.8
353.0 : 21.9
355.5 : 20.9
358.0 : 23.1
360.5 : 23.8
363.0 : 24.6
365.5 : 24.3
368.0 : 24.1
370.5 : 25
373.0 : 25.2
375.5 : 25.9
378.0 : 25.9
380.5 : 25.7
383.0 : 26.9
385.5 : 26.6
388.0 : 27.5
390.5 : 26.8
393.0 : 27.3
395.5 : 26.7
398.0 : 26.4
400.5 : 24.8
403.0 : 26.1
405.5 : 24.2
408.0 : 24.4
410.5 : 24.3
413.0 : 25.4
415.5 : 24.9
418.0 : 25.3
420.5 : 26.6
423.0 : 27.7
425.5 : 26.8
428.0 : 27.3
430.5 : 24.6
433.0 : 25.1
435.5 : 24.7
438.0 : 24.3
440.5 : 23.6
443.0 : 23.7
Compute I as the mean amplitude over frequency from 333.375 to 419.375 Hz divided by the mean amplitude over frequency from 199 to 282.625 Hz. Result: 1.02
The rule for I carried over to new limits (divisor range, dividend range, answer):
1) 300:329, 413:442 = 1.30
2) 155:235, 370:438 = 1.11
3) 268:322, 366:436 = 1.47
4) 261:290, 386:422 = 1.27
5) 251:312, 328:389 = 1.26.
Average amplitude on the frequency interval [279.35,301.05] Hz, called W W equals 13.9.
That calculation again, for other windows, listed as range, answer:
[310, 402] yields 23.9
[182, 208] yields 23.8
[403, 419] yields 24.8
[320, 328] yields 22.9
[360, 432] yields 25.7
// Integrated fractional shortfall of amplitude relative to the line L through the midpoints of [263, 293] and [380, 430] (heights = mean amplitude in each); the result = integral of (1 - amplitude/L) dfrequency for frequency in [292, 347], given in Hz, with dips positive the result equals 5.29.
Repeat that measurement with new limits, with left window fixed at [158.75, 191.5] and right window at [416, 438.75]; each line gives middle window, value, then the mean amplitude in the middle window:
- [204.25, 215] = 0.29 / 22.9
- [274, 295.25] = 7.12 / 16.2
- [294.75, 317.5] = 7.65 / 16.3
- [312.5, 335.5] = 1.97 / 22.6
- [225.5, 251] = -1.19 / 24.9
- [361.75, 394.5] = -0.69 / 25.8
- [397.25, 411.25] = 0.31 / 25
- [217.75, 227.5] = -0.40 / 24.6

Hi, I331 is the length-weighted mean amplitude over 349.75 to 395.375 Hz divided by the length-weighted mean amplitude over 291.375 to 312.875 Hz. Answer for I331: 1.7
